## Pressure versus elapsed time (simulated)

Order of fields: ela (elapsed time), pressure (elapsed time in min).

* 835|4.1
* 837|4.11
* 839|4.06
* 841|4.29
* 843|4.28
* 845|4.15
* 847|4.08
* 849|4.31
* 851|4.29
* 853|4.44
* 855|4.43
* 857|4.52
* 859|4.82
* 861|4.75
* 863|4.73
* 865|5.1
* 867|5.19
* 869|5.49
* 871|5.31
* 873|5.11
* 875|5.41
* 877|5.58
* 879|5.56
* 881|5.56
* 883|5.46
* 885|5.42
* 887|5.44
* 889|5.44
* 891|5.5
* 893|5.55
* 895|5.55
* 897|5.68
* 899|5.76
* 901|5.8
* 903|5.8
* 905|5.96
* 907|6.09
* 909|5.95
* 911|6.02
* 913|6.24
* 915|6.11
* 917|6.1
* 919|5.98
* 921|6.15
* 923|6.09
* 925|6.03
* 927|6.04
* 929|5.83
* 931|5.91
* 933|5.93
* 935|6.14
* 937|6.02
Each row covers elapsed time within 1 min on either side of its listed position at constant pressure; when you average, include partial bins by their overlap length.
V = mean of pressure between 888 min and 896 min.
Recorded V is 5.51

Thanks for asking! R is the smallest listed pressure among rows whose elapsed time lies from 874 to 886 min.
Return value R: 5.41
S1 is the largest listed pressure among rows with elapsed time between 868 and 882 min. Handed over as 5.58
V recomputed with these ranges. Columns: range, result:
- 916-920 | 6.04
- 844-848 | 4.12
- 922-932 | 5.98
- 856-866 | 4.78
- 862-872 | 5.16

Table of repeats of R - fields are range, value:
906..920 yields 5.95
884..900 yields 5.42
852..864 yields 4.43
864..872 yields 5.1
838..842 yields 4.06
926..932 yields 5.83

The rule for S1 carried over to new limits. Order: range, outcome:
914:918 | 6.11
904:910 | 6.09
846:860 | 4.82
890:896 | 5.55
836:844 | 4.29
